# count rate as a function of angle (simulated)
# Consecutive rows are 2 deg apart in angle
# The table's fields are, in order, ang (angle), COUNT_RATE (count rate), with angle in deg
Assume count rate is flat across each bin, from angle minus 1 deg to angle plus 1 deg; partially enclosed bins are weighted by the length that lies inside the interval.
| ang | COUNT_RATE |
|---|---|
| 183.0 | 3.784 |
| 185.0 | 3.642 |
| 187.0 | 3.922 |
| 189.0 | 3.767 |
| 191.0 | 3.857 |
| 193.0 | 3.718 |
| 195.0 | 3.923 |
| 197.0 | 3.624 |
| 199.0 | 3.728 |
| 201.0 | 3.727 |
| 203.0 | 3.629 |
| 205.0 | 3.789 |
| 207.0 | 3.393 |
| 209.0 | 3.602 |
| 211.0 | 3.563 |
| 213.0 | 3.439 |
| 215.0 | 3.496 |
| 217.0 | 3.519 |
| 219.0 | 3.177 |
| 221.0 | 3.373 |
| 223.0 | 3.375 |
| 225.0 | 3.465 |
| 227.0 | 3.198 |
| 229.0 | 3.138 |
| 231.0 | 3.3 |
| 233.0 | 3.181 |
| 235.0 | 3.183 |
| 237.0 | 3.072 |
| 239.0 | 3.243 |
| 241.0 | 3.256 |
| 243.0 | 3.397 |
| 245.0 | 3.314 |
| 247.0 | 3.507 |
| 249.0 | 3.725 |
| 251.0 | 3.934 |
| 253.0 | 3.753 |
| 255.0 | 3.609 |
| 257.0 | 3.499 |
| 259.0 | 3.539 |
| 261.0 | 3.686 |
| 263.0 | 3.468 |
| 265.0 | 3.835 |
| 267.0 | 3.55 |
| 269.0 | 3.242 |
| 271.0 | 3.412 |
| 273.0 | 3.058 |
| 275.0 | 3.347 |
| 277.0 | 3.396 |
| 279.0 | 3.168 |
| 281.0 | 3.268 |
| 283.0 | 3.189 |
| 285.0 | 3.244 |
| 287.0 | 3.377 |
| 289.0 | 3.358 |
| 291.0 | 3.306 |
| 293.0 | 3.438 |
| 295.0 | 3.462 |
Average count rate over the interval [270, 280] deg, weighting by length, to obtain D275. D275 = 3.28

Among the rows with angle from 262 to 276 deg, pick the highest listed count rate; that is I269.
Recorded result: 3.835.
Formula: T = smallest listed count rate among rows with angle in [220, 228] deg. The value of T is 3.198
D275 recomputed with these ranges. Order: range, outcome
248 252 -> 3.83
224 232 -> 3.28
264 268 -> 3.69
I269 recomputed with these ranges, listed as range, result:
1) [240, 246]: 3.397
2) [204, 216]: 3.789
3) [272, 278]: 3.396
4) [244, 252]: 3.934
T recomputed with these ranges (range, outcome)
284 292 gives 3.244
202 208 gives 3.393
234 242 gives 3.072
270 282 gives 3.058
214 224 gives 3.177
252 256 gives 3.609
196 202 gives 3.624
